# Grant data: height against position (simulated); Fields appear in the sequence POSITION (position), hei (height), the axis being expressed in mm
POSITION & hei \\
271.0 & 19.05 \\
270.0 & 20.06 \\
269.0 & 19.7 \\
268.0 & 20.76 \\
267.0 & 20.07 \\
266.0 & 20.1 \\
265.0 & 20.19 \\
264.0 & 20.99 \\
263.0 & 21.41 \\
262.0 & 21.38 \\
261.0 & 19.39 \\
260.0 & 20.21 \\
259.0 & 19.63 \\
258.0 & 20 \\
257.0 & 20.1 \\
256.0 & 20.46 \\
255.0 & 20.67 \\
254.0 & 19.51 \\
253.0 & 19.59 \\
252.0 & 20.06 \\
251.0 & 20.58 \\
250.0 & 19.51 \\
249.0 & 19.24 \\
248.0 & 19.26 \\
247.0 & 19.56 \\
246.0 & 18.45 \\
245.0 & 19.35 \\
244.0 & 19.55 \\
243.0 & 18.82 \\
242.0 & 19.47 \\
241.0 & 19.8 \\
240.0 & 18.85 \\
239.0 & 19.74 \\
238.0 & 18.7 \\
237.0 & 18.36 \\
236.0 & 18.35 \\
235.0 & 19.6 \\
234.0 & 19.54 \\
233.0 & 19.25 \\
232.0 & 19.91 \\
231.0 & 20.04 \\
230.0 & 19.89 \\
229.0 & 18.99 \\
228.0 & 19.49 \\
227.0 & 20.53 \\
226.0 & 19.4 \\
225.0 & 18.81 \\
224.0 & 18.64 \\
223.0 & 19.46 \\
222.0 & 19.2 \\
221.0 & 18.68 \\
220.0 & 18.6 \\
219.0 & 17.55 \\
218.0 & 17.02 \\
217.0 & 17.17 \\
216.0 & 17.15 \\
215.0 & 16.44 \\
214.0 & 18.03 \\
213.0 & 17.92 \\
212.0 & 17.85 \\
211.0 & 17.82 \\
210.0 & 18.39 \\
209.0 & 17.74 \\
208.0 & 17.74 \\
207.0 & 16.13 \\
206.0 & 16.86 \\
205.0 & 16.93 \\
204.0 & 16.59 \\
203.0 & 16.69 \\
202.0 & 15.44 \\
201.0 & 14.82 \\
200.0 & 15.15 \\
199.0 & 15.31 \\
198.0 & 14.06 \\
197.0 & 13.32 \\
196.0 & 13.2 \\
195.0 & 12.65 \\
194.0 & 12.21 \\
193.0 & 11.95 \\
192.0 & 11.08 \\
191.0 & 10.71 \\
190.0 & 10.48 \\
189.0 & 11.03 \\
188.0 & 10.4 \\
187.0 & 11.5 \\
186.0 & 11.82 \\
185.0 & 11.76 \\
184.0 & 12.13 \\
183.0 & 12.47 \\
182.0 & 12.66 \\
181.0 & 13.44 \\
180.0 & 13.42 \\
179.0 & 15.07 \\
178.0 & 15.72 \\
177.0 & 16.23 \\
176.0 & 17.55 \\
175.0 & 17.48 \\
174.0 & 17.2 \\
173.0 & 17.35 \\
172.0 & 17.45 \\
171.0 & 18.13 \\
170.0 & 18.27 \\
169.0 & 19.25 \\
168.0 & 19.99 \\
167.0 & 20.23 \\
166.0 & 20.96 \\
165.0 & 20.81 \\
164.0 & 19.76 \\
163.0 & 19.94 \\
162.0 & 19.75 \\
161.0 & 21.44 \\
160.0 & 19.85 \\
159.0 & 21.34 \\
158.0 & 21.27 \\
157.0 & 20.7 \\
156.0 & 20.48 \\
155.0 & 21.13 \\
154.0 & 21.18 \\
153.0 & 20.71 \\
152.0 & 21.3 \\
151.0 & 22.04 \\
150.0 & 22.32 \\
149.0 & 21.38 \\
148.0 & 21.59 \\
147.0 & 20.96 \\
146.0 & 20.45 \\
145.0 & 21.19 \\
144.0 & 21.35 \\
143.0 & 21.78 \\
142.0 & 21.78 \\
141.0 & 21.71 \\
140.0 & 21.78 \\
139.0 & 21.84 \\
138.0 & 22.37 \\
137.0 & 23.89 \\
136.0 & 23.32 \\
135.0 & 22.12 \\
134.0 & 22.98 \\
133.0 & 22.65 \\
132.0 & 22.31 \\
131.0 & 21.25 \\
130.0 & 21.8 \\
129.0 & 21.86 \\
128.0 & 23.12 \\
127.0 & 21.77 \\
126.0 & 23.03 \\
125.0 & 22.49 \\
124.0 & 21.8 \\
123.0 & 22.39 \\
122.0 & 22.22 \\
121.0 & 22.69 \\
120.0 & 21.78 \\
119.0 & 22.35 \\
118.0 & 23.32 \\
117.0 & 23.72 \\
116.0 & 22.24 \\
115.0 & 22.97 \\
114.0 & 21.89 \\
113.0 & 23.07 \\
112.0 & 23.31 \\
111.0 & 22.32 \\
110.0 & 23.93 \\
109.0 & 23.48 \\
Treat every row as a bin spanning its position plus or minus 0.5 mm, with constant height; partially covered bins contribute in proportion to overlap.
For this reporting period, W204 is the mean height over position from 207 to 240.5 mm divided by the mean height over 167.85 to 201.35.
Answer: 1.31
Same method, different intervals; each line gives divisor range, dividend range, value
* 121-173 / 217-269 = 0.92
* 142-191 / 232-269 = 1.10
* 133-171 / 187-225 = 0.74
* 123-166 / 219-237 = 0.89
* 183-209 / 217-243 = 1.40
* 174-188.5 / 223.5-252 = 1.40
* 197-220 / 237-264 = 1.18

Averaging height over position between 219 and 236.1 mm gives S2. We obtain 19.3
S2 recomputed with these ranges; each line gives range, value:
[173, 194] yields 13.3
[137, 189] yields 18.7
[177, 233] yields 15.8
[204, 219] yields 17.4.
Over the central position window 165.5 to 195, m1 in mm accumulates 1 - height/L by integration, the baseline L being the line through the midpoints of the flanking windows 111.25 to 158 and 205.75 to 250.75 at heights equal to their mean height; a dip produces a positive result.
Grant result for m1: 8.3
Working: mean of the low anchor 22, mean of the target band 14.7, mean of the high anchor 18.7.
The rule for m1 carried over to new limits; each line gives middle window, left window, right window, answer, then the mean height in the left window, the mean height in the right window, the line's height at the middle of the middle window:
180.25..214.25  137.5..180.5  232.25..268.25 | 9.5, 19.9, 19.7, 19.8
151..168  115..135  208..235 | 0.3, 22.4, 18.6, 21.1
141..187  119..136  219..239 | 5.5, 22.3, 19.2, 21.2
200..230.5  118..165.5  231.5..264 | 3.7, 21.7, 19.7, 20.3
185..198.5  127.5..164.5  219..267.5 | 5.7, 21.5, 19.6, 20.6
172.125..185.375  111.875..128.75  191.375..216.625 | 2.1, 22.6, 15.6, 17.7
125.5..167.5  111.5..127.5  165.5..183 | -3.7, 22.6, 17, 19.8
